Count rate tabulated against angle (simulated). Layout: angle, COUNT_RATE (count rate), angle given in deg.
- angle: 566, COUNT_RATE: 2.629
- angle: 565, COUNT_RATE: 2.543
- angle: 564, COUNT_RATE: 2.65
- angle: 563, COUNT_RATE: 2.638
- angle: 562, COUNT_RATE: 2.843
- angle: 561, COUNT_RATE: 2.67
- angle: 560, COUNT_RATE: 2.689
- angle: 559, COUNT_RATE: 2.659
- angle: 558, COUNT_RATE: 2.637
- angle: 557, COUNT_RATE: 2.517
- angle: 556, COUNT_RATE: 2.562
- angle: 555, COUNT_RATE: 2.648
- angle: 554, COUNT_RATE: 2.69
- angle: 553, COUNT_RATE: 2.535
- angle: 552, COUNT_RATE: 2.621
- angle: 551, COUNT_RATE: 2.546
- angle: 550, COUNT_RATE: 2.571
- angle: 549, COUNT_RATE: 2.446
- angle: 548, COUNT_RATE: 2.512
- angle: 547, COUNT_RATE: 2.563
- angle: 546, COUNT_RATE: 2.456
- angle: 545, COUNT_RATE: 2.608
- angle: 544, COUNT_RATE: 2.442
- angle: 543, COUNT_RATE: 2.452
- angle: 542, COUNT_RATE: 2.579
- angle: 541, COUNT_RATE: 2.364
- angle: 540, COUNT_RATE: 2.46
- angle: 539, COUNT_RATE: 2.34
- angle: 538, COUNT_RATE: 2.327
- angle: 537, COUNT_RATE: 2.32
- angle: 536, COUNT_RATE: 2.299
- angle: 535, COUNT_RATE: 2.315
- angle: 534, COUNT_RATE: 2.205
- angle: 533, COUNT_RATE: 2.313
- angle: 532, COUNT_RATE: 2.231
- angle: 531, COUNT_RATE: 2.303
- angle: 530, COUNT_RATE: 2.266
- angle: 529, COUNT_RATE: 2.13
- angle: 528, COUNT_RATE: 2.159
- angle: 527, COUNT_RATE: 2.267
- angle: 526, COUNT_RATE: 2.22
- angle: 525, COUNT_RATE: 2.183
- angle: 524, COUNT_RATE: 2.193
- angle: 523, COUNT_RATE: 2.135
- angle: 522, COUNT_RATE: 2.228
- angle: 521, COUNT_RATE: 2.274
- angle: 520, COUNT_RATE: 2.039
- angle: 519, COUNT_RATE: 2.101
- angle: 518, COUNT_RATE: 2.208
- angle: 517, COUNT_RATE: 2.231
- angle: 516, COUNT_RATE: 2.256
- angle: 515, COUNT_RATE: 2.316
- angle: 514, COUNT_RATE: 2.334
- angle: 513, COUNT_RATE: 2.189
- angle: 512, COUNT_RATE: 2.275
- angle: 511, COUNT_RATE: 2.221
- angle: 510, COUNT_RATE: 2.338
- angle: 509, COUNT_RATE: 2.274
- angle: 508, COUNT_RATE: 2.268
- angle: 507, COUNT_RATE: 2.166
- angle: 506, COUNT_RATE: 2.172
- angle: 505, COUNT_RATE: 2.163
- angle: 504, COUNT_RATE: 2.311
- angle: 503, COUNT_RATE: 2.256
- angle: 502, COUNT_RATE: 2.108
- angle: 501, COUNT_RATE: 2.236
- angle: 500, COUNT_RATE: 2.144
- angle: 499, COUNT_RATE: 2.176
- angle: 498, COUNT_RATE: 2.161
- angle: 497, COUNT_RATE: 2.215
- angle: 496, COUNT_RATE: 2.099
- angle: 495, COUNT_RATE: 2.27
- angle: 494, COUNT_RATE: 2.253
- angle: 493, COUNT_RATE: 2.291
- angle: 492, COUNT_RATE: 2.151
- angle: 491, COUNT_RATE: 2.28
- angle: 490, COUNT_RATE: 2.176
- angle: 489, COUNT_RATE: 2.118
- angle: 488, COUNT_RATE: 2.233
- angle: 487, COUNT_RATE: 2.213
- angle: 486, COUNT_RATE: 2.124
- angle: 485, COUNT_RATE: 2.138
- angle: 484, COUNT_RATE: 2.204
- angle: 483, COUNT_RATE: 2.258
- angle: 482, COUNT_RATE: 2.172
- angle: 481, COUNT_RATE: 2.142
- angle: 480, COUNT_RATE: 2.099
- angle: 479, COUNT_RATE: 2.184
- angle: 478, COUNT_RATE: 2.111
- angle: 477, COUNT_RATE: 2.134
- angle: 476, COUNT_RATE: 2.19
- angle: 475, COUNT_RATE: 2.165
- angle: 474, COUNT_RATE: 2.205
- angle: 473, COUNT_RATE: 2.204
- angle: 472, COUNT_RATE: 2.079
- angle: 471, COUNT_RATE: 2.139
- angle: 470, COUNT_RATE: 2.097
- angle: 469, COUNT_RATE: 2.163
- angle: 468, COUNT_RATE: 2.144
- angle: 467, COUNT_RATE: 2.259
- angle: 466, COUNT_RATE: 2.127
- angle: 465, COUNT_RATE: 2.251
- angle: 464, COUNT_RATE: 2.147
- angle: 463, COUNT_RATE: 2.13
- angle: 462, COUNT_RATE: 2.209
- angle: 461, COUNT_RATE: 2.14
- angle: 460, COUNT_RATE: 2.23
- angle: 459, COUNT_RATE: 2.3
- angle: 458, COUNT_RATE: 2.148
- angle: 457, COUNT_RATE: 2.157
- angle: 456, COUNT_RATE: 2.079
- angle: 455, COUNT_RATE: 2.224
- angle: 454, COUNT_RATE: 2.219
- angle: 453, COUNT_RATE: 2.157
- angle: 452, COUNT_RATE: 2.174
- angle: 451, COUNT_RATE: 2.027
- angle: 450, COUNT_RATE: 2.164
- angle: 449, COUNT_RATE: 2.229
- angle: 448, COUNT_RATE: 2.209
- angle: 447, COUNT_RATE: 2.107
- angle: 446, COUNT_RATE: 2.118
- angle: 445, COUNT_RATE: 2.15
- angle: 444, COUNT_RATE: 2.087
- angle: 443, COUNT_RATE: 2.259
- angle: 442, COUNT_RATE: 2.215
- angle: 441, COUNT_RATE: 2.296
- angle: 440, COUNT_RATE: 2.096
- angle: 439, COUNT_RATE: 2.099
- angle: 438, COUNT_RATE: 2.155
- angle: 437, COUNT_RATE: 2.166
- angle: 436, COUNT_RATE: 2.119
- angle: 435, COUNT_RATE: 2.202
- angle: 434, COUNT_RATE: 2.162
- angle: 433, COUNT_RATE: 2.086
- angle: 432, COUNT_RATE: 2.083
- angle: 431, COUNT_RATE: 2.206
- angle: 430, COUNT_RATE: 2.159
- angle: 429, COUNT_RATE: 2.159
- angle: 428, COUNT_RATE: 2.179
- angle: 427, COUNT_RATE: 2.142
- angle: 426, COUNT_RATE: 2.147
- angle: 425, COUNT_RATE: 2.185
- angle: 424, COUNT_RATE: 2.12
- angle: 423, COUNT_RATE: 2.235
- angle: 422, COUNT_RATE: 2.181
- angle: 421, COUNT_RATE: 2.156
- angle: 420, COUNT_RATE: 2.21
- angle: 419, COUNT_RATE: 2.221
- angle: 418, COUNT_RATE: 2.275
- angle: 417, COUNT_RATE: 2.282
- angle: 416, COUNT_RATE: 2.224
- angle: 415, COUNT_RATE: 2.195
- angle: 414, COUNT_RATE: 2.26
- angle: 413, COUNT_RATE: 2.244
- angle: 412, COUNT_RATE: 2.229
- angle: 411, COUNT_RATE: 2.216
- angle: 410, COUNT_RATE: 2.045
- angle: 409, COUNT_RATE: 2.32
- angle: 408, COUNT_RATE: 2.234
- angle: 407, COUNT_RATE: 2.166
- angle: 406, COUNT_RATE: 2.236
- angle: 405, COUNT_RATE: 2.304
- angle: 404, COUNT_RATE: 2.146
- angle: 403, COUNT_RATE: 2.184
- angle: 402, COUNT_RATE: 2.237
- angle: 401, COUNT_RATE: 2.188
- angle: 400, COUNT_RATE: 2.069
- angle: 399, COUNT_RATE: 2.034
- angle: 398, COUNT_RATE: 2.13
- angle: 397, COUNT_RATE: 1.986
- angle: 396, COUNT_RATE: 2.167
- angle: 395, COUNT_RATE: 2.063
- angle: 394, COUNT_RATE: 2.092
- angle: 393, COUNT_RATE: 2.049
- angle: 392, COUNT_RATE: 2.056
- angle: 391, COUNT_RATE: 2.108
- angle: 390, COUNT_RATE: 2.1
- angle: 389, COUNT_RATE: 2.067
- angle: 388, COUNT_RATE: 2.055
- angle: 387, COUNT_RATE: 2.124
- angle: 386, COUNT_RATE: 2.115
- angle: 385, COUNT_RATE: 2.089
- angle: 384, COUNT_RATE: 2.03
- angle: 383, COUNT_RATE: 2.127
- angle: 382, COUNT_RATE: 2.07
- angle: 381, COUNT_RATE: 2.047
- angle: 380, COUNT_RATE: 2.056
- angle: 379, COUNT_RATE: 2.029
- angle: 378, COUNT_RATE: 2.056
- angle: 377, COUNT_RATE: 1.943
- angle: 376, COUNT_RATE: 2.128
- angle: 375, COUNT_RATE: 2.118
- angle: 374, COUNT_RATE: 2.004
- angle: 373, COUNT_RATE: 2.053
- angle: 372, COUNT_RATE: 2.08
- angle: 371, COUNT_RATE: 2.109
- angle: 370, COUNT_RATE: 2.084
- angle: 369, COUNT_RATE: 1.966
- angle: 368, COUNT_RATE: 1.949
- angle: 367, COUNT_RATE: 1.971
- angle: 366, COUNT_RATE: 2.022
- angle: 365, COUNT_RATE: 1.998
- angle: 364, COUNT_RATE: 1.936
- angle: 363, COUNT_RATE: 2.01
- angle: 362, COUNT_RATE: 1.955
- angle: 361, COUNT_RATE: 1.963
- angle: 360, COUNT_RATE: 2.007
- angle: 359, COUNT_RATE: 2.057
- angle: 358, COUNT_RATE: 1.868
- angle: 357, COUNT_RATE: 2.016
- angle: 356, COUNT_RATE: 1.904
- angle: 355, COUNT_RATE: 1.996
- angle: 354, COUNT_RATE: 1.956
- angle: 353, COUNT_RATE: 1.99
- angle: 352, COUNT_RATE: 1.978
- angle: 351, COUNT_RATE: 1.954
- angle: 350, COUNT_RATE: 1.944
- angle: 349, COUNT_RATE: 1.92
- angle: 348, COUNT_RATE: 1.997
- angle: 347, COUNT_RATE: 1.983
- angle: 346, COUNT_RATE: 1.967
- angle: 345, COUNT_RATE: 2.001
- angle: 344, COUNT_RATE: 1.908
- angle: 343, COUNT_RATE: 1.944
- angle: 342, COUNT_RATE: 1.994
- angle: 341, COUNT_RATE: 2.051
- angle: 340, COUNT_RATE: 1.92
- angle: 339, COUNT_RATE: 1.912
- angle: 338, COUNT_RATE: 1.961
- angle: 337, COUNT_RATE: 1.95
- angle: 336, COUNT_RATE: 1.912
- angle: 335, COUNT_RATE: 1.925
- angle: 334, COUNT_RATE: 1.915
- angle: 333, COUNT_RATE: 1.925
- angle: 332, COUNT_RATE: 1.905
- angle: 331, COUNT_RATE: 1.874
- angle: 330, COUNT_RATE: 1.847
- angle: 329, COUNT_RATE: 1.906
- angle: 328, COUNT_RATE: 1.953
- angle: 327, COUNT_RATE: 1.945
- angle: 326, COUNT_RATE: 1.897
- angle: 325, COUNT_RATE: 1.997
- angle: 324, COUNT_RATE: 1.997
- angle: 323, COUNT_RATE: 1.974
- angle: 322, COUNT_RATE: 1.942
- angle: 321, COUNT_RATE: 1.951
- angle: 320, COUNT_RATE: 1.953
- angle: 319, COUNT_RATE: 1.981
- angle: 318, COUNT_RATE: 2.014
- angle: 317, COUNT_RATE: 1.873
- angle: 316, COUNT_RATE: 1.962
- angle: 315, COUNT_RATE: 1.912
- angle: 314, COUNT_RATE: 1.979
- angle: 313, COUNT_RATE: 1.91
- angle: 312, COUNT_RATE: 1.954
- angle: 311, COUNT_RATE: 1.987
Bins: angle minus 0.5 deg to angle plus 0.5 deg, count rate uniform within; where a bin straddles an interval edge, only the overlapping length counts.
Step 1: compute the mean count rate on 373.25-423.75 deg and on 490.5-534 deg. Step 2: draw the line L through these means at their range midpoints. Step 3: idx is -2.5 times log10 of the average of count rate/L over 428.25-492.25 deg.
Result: 0.01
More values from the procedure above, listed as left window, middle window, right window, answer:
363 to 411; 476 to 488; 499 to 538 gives 0.01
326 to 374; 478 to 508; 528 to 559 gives 0.06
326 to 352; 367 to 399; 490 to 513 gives -0.03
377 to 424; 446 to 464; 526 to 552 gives 0.03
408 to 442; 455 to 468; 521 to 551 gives 0.03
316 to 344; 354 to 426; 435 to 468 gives -0.02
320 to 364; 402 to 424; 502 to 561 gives -0.06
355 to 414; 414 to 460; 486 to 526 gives -0.02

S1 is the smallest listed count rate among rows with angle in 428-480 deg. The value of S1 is 2.027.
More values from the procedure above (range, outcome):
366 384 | 1.943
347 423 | 1.868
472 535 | 2.039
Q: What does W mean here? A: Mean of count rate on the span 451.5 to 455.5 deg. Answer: 2.19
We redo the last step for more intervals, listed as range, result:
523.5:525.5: 2.19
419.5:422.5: 2.18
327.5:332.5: 1.9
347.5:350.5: 1.95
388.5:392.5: 2.08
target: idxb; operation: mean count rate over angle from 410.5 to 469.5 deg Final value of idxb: 2.18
